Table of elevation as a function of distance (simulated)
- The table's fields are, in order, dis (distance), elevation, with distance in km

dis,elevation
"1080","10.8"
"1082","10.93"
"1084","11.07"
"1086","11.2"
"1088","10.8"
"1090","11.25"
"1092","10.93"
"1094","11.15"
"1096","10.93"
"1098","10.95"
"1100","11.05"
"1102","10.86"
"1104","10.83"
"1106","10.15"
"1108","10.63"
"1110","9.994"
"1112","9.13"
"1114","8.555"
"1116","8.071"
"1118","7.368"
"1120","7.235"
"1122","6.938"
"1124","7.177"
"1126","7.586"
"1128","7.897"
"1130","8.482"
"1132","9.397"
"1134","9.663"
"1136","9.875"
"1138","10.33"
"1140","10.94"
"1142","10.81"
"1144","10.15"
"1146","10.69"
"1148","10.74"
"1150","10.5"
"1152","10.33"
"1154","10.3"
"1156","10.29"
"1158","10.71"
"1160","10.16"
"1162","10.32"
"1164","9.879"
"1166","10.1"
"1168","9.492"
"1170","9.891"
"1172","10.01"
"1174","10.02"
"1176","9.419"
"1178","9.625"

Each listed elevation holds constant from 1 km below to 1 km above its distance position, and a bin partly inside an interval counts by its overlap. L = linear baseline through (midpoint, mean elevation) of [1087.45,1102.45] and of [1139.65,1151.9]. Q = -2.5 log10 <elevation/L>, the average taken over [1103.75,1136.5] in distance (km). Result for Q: 0.24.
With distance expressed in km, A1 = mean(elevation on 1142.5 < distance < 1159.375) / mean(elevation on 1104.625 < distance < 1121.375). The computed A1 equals 1.2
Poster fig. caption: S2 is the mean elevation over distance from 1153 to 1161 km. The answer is 10.4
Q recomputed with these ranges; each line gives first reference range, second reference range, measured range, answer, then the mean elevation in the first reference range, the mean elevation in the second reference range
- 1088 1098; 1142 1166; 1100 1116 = 0.09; 11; 10.4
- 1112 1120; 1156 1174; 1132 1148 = -0.14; 8.04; 10.1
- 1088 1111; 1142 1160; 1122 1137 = 0.24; 10.8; 10.5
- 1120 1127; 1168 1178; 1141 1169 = -0.17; 7.23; 9.78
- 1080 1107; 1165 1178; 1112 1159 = 0.11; 10.9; 9.81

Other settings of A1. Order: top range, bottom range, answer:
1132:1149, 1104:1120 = 1.13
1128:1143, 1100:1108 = 0.92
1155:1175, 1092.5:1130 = 1.09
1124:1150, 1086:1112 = 0.90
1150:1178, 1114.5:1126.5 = 1.35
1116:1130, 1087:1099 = 0.68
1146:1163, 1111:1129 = 1.34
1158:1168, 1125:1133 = 1.21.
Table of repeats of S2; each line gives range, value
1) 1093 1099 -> 11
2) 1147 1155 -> 10.5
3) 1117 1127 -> 7.26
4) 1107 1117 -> 9.28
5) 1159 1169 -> 9.99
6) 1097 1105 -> 10.9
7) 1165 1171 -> 9.83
